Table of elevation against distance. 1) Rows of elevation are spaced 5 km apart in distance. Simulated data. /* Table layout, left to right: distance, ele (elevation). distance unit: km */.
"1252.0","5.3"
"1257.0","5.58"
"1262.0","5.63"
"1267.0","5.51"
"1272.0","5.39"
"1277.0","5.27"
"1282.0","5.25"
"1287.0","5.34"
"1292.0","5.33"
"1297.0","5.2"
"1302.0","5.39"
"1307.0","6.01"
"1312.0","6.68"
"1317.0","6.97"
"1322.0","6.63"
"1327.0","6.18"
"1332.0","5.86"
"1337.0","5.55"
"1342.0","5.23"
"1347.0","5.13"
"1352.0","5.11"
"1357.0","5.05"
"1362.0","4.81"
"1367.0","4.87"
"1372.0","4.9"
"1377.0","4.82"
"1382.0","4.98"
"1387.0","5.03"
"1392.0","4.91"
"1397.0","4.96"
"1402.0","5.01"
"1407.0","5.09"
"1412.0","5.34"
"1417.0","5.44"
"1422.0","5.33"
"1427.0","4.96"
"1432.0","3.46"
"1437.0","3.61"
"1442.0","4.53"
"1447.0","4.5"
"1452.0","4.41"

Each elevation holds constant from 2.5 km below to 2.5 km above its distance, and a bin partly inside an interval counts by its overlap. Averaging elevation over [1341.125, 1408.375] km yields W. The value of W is 4.99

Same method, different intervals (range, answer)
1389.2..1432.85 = 5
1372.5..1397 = 4.93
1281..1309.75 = 5.44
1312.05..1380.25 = 5.51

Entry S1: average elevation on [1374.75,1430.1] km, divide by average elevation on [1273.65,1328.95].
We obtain 0.87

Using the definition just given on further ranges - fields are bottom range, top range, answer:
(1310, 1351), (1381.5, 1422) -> 0.85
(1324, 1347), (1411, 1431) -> 0.91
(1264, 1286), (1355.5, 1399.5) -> 0.92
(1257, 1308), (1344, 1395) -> 0.92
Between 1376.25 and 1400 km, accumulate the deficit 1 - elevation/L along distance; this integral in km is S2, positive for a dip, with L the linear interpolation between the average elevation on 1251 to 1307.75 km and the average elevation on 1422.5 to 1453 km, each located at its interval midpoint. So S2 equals -1.50 km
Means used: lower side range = 5.42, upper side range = 4.31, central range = 4.95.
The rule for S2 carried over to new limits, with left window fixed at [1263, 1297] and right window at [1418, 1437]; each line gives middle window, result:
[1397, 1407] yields -0.8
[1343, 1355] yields -0.4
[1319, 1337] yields -3.8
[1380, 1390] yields -0.5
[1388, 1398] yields -0.5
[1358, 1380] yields -0.1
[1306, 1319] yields -3.6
